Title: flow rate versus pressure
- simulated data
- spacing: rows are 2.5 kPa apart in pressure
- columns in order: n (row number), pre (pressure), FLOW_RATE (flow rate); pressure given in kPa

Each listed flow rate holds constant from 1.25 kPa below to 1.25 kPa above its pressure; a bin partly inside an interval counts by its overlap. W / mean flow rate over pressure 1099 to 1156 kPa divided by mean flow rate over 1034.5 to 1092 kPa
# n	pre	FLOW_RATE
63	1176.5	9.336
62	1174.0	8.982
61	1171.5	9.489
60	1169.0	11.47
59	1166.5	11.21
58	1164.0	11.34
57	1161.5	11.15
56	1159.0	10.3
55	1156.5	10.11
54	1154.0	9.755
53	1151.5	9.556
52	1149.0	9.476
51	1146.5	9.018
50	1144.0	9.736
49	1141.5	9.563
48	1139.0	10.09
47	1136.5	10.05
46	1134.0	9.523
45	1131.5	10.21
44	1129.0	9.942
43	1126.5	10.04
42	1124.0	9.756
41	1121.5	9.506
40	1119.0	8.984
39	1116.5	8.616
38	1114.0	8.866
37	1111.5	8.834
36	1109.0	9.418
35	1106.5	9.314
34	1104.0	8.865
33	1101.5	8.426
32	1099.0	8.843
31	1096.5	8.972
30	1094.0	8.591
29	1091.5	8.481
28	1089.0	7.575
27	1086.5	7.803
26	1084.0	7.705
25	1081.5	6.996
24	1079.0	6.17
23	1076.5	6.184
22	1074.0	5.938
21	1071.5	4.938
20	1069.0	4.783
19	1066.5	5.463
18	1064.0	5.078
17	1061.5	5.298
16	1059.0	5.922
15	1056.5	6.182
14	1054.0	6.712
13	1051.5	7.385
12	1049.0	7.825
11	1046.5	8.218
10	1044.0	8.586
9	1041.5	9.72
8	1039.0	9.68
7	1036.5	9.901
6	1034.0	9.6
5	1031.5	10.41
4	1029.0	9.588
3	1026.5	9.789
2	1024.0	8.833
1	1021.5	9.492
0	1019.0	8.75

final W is 1.33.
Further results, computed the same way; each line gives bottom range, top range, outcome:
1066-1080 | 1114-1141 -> 1.73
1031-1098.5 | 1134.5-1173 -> 1.37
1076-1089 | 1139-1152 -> 1.35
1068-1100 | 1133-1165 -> 1.39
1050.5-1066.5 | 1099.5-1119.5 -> 1.48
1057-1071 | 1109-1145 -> 1.79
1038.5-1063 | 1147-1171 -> 1.39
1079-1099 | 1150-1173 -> 1.32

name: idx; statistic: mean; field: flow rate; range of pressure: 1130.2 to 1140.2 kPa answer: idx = 9.97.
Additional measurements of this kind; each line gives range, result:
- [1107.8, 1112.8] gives 9.12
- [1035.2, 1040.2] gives 9.79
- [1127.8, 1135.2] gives 9.89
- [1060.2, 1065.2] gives 5.2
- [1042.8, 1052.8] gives 7.99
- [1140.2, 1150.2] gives 9.45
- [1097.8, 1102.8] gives 8.63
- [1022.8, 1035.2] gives 9.65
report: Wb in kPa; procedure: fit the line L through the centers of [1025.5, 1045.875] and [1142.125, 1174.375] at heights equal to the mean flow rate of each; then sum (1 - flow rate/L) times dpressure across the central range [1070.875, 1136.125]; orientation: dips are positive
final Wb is 9.6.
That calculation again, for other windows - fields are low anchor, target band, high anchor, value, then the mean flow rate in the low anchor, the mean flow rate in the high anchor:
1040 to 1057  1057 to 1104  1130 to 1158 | 9.20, 7.9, 9.74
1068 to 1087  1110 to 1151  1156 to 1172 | -2.21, 6.28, 10.8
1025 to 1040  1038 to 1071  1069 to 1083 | 4.34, 9.81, 5.96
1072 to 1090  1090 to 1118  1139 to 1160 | -3.78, 6.82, 9.71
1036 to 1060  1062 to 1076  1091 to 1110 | 5.11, 7.98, 8.87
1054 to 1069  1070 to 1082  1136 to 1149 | 0.74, 5.62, 9.65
